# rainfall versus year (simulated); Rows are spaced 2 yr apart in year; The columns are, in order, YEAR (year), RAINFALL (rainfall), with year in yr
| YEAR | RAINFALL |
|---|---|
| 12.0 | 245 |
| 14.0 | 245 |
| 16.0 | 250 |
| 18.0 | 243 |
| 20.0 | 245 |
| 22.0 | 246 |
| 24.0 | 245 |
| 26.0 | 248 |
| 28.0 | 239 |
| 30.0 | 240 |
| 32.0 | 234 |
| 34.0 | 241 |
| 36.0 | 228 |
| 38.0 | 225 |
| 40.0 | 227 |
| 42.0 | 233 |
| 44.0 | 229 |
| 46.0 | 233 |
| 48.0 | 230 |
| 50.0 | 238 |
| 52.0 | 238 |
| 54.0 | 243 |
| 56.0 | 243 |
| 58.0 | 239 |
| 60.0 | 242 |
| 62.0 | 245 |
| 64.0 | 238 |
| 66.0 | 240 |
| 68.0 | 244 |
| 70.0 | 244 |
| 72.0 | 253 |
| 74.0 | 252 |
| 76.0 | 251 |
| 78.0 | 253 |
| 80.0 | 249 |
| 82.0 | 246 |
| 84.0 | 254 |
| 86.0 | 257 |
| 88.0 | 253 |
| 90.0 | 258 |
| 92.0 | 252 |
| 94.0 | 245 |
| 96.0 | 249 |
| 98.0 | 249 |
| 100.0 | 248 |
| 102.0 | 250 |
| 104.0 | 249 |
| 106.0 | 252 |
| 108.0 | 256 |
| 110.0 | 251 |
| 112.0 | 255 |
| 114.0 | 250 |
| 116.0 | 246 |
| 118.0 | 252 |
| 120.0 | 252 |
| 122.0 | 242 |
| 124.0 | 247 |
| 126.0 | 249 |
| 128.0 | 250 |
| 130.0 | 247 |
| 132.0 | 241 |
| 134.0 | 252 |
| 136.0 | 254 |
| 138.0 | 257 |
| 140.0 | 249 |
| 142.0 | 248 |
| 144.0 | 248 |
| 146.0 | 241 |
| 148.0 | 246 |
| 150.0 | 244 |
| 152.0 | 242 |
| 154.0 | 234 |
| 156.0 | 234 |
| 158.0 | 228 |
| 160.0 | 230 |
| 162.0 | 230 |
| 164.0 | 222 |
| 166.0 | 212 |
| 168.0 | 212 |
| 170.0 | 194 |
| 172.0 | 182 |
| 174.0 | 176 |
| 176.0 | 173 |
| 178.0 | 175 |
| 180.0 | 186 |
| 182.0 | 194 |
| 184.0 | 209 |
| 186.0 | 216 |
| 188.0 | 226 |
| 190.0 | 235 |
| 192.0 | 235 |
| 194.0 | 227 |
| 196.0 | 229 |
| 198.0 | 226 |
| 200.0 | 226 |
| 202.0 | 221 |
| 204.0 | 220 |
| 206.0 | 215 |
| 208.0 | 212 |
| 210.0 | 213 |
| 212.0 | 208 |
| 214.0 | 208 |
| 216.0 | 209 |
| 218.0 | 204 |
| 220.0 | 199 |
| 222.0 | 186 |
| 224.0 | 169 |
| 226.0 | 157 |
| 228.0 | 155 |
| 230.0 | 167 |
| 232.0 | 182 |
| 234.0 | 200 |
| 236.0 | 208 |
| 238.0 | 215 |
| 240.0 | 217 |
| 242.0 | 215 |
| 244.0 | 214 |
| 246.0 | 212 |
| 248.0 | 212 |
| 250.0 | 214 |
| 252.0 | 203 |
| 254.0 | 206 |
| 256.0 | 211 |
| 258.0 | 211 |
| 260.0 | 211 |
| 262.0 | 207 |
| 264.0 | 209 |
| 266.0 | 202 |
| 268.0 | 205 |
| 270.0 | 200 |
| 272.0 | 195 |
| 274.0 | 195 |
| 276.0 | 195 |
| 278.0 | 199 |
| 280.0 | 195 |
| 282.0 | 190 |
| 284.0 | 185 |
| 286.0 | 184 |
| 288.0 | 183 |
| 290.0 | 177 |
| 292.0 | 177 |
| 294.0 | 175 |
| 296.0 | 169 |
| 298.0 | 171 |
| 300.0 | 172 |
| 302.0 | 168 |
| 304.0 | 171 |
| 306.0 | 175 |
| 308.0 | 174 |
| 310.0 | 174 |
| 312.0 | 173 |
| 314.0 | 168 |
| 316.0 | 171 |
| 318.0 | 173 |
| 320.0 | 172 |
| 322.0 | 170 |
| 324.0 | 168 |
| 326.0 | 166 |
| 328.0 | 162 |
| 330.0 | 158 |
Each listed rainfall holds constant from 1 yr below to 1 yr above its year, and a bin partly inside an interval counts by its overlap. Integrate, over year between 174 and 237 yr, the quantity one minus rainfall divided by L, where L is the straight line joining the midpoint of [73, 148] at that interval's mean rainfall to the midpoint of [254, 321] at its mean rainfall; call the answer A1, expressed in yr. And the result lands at 3.9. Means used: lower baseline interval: 250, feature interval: 202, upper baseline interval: 186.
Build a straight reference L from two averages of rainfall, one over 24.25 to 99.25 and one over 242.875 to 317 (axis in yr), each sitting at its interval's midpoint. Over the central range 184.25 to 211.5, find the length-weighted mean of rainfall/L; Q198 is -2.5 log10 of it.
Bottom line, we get -0.06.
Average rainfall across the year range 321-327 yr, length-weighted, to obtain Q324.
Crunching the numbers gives 168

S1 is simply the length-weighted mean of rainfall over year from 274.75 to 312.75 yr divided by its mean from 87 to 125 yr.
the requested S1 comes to 0.72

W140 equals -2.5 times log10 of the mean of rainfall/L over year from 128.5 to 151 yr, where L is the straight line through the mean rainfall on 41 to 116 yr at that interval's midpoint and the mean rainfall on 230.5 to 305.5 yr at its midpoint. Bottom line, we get -0.08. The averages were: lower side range 246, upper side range 196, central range 248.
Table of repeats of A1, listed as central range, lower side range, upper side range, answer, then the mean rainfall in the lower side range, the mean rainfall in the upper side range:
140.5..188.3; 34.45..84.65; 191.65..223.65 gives 1.0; 241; 214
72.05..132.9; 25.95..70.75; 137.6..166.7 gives -3.3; 237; 238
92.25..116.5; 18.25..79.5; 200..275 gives -2.2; 240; 203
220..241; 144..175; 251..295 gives 2.0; 223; 196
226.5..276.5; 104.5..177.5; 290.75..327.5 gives -2.3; 236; 171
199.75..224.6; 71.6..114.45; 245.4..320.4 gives 0.6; 251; 189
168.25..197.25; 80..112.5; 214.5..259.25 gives 1.9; 251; 199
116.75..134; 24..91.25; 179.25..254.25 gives -1.6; 242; 207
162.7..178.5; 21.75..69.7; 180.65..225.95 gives 1.6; 238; 212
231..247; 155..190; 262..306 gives -1.1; 207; 187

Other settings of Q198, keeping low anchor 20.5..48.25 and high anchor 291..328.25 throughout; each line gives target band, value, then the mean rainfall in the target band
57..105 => -0.11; 248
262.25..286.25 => -0.10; 197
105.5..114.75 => -0.16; 253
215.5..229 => 0.06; 182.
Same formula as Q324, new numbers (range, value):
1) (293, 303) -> 171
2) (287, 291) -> 180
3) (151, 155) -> 238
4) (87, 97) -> 251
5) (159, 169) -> 221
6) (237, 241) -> 216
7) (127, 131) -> 248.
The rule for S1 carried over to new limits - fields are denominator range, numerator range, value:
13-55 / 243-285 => 0.85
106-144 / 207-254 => 0.80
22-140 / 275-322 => 0.72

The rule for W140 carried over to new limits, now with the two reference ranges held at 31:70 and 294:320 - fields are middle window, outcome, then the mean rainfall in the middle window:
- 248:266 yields -0.14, 209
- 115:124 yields -0.13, 248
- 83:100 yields -0.12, 252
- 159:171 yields -0.05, 217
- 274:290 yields -0.07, 190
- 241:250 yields -0.14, 213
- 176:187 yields 0.05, 194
